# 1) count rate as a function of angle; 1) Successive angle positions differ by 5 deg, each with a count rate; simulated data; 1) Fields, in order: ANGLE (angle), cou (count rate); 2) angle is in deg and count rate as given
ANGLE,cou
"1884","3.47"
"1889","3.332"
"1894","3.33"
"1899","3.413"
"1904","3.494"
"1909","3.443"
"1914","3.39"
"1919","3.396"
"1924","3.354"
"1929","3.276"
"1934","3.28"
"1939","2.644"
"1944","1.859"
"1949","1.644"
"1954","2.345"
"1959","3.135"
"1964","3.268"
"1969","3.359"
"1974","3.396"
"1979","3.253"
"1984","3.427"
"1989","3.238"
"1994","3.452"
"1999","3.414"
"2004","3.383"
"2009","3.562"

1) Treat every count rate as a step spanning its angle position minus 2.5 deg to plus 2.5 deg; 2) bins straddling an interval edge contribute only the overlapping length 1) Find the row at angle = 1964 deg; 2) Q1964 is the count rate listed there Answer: 3.268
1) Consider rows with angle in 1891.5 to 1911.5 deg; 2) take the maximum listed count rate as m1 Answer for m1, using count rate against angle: 3.494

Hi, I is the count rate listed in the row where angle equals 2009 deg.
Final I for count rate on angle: 3.562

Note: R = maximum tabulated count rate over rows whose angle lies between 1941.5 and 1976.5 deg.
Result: 3.396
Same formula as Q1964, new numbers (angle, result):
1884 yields 3.47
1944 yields 1.859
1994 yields 3.452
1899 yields 3.413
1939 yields 2.644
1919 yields 3.396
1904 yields 3.494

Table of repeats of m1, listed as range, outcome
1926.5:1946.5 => 3.28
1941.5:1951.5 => 1.859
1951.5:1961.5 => 3.135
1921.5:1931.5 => 3.354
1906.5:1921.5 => 3.443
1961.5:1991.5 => 3.427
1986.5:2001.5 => 3.452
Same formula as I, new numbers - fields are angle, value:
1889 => 3.332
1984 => 3.427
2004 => 3.383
